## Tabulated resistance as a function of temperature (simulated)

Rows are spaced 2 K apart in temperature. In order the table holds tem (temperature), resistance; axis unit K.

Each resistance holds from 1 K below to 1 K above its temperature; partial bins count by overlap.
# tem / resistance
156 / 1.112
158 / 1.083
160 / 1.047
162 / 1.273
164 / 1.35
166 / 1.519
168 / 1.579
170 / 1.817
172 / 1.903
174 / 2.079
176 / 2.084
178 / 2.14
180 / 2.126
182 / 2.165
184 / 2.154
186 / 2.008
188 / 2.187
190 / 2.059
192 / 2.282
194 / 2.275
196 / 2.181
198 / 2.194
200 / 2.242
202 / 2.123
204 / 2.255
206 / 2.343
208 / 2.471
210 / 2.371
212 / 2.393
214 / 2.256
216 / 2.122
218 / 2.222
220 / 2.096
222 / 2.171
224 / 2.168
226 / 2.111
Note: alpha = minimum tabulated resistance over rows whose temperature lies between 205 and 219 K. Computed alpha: 2.122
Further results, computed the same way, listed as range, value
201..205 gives 2.123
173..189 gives 2.008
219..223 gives 2.096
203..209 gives 2.255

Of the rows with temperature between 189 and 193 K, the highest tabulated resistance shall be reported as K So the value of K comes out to 2.282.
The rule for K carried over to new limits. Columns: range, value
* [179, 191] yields 2.187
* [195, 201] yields 2.242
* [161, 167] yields 1.519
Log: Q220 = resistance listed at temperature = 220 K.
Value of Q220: 2.096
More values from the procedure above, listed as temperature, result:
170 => 1.817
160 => 1.047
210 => 2.371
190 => 2.059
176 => 2.084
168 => 1.579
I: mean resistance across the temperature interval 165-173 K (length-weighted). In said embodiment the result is 1.7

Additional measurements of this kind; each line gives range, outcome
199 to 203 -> 2.18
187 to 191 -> 2.12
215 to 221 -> 2.15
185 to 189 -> 2.1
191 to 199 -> 2.23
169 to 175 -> 1.93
